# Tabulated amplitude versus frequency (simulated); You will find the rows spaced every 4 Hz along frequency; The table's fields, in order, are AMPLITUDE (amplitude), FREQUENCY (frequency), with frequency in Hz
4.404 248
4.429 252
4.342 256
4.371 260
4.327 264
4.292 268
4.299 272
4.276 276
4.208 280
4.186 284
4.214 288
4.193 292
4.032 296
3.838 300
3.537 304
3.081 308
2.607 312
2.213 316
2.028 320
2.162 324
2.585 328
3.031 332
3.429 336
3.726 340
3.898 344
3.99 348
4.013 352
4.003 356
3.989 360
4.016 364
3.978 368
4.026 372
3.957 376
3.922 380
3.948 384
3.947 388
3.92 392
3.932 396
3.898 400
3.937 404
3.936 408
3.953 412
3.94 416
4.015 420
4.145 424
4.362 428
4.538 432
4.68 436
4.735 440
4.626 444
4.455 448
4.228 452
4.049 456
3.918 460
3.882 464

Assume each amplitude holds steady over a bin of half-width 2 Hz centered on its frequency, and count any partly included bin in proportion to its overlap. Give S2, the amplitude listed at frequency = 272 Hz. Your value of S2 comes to 4.299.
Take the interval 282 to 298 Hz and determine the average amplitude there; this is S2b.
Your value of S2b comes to 4.16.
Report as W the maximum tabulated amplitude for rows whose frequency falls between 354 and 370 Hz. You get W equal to 4.016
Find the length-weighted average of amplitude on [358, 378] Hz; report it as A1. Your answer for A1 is 3.99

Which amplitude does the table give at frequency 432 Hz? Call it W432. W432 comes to 4.538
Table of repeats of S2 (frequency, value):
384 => 3.948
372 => 4.026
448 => 4.455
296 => 4.032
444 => 4.626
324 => 2.162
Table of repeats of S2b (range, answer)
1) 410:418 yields 3.95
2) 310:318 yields 2.41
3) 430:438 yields 4.61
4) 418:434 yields 4.26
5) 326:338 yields 3.02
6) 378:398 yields 3.93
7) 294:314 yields 3.42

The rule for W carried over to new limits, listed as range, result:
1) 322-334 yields 3.031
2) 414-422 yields 4.015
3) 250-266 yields 4.429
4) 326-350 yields 3.99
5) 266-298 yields 4.299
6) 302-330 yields 3.537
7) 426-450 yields 4.735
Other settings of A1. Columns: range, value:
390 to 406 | 3.92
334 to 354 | 3.81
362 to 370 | 4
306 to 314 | 2.84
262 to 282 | 4.28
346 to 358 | 4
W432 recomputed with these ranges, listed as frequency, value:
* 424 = 4.145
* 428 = 4.362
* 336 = 3.429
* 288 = 4.214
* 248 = 4.404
